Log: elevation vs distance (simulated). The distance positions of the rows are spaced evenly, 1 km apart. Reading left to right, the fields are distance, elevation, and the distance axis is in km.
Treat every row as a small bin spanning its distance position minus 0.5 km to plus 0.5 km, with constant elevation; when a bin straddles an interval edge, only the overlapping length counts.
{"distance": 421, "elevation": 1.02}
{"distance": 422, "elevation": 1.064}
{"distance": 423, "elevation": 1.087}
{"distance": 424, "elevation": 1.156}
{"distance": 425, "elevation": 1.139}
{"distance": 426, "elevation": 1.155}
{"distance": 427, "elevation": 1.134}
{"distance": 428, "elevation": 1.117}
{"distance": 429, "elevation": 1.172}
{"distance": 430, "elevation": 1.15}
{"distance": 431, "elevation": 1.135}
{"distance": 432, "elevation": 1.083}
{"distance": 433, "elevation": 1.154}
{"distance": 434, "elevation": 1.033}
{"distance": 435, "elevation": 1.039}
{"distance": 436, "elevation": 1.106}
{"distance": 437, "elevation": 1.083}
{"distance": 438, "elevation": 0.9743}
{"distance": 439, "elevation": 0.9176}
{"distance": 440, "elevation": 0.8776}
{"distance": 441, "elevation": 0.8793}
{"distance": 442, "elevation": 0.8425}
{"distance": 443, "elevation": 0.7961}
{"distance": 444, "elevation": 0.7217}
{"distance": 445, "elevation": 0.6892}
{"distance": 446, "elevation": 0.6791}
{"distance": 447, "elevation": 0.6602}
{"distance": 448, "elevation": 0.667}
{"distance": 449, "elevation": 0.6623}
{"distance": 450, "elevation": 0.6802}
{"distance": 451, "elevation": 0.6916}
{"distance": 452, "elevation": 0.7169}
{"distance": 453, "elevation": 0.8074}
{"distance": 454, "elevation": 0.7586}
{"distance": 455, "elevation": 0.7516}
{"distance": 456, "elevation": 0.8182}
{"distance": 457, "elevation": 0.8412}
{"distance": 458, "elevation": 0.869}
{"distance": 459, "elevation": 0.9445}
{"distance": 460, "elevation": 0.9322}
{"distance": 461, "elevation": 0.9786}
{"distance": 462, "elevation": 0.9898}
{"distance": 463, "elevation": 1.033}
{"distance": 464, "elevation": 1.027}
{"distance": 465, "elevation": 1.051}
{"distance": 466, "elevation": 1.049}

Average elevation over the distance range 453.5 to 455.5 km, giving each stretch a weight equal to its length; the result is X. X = 0.755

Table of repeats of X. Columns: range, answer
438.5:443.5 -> 0.863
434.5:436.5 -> 1.07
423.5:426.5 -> 1.15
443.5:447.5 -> 0.688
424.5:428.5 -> 1.14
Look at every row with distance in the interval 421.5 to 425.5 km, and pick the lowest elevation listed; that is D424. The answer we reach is 1.064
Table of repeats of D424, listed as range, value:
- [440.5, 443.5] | 0.7961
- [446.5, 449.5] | 0.6602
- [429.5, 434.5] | 1.033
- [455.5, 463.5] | 0.8182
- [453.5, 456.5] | 0.7516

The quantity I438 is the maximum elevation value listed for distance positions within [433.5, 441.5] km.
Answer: 1.106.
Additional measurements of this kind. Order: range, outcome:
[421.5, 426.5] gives 1.156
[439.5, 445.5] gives 0.8793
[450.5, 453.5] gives 0.8074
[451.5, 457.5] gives 0.8412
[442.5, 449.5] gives 0.7961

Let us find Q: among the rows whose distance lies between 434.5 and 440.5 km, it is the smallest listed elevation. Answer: 0.8776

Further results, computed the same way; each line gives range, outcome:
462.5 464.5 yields 1.027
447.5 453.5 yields 0.6623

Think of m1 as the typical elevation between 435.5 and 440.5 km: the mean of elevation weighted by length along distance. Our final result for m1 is 0.992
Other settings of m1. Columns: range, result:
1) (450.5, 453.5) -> 0.739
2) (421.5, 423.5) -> 1.08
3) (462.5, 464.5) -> 1.03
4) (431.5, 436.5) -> 1.08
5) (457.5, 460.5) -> 0.915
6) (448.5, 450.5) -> 0.671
